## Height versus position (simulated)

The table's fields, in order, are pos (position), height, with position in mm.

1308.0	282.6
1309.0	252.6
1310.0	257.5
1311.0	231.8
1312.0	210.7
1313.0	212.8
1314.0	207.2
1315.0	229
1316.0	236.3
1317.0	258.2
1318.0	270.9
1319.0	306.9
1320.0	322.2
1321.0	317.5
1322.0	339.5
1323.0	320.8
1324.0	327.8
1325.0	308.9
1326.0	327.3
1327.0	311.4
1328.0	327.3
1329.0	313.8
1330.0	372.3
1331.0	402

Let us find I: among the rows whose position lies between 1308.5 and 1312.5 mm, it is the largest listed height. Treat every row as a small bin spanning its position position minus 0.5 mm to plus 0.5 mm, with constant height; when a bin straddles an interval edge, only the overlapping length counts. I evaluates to 257.5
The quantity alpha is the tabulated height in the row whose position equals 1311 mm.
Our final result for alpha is 231.8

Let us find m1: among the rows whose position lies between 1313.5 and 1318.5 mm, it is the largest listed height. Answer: 270.9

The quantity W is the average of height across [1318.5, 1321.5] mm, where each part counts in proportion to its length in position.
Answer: 316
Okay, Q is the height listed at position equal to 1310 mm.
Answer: 257.5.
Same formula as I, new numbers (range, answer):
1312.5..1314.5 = 212.8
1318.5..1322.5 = 339.5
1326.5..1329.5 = 327.3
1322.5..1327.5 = 327.8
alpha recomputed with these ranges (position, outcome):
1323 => 320.8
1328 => 327.3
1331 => 402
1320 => 322.2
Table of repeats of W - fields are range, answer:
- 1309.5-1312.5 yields 233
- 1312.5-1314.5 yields 210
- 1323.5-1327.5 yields 319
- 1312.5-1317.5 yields 229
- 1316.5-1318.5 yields 265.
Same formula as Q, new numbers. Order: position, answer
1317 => 258.2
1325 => 308.9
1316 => 236.3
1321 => 317.5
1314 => 207.2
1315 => 229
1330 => 372.3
